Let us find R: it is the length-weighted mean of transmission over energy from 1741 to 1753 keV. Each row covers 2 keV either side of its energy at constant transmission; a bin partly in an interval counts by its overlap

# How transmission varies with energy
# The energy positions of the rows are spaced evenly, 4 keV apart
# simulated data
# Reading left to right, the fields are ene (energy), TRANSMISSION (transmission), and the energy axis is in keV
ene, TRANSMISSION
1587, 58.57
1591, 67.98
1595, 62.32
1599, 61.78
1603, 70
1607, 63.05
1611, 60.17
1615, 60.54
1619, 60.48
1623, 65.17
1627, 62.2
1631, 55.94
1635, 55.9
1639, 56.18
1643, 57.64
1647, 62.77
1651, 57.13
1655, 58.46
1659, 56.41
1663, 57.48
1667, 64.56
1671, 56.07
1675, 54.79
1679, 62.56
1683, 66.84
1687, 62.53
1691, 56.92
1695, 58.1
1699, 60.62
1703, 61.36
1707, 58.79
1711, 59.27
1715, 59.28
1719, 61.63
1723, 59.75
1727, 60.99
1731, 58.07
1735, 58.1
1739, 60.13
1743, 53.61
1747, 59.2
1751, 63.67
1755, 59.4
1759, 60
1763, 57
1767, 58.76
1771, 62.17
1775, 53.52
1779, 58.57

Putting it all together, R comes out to 58.8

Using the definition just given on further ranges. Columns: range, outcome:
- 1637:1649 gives 58.9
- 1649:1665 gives 57.4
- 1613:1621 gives 60.5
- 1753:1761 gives 59.7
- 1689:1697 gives 57.5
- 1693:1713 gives 59.6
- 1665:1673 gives 60.3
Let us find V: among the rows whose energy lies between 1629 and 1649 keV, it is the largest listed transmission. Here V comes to 62.77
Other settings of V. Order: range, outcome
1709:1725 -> 61.63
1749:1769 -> 63.67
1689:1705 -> 61.36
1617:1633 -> 65.17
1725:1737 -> 60.99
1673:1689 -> 66.84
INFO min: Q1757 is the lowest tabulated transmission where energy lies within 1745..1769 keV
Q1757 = 57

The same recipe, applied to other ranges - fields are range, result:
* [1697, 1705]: 60.62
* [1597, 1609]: 61.78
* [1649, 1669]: 56.41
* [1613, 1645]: 55.9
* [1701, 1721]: 58.79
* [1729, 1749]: 53.61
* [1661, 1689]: 54.79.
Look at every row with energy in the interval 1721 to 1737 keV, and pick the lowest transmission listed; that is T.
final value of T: 58.07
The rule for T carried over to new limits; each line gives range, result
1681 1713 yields 56.92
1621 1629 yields 62.2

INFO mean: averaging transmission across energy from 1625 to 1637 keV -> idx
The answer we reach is 58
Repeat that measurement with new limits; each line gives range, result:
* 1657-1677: 57.9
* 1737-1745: 56.9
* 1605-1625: 61.9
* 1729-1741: 58.8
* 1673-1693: 60.7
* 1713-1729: 60.4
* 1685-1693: 59.7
